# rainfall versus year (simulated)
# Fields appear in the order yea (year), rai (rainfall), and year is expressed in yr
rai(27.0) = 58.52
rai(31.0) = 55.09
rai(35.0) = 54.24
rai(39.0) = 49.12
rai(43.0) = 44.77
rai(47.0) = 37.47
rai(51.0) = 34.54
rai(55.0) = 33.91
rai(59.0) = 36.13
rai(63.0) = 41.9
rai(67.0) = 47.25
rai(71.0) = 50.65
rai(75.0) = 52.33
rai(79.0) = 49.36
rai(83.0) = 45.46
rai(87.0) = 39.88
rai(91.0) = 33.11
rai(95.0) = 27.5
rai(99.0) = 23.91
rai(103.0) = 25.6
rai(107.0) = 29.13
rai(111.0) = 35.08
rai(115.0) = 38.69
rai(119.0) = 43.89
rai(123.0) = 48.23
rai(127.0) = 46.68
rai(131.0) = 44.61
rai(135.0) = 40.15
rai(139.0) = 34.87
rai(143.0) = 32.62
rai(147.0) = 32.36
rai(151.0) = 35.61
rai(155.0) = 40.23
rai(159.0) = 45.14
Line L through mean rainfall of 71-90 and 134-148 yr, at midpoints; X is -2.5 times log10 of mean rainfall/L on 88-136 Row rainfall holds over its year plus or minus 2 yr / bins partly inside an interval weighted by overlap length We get 0.096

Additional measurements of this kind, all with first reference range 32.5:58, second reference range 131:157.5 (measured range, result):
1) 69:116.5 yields 0.06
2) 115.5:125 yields -0.18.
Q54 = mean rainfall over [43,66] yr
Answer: 37.9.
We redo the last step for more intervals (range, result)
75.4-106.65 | 35.6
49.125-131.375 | 39.3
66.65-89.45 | 47.2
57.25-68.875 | 41.8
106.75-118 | 36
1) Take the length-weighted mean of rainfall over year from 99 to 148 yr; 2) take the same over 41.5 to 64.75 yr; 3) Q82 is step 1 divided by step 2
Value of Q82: 0.98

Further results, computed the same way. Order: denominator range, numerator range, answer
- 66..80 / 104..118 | 0.69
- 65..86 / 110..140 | 0.86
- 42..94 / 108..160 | 0.95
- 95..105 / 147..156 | 1.44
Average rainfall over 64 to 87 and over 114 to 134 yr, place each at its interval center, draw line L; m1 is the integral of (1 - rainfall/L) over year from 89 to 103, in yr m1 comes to 5.63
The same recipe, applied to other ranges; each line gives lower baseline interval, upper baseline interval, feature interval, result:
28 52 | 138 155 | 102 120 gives 1.9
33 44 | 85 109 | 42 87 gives -3.2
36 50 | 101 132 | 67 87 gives -3.2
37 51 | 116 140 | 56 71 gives 0.1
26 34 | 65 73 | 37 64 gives 6.6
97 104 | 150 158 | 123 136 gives -5.0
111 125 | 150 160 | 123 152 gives 1.7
